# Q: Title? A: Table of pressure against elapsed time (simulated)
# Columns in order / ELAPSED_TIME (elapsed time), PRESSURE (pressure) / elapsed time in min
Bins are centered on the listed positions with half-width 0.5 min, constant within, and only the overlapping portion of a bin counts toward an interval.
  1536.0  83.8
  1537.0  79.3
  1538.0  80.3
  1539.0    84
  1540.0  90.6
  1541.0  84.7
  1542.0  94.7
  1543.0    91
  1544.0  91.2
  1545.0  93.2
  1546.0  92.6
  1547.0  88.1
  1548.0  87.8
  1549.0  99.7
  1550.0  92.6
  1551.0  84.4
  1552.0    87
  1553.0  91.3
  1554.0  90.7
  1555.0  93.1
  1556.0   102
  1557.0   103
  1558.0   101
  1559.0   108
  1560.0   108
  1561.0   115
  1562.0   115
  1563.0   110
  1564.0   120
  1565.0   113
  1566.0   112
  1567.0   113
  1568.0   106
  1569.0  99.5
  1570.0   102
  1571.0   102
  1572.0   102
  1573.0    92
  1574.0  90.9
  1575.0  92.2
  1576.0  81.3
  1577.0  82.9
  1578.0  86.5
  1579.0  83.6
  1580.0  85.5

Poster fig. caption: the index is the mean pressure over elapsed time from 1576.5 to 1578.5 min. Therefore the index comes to 84.7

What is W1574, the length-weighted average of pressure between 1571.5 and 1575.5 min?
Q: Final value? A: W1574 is 94.3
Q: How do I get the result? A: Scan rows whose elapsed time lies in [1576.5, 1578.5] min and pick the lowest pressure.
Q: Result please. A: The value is 82.9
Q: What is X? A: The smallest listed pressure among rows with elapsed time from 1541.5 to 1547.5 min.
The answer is 88.1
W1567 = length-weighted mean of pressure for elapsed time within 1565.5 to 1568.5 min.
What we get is 110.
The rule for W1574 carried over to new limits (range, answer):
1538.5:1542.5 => 88.5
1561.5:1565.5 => 114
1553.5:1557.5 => 97.2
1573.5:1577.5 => 86.8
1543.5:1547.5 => 91.3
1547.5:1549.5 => 93.8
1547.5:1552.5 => 90.3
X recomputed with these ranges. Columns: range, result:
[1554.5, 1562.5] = 93.1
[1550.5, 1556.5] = 84.4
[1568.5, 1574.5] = 90.9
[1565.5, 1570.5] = 99.5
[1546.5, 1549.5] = 87.8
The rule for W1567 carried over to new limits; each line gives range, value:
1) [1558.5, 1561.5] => 110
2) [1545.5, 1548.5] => 89.5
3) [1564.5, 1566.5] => 112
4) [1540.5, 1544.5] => 90.4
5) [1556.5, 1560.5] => 105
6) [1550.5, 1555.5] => 89.3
